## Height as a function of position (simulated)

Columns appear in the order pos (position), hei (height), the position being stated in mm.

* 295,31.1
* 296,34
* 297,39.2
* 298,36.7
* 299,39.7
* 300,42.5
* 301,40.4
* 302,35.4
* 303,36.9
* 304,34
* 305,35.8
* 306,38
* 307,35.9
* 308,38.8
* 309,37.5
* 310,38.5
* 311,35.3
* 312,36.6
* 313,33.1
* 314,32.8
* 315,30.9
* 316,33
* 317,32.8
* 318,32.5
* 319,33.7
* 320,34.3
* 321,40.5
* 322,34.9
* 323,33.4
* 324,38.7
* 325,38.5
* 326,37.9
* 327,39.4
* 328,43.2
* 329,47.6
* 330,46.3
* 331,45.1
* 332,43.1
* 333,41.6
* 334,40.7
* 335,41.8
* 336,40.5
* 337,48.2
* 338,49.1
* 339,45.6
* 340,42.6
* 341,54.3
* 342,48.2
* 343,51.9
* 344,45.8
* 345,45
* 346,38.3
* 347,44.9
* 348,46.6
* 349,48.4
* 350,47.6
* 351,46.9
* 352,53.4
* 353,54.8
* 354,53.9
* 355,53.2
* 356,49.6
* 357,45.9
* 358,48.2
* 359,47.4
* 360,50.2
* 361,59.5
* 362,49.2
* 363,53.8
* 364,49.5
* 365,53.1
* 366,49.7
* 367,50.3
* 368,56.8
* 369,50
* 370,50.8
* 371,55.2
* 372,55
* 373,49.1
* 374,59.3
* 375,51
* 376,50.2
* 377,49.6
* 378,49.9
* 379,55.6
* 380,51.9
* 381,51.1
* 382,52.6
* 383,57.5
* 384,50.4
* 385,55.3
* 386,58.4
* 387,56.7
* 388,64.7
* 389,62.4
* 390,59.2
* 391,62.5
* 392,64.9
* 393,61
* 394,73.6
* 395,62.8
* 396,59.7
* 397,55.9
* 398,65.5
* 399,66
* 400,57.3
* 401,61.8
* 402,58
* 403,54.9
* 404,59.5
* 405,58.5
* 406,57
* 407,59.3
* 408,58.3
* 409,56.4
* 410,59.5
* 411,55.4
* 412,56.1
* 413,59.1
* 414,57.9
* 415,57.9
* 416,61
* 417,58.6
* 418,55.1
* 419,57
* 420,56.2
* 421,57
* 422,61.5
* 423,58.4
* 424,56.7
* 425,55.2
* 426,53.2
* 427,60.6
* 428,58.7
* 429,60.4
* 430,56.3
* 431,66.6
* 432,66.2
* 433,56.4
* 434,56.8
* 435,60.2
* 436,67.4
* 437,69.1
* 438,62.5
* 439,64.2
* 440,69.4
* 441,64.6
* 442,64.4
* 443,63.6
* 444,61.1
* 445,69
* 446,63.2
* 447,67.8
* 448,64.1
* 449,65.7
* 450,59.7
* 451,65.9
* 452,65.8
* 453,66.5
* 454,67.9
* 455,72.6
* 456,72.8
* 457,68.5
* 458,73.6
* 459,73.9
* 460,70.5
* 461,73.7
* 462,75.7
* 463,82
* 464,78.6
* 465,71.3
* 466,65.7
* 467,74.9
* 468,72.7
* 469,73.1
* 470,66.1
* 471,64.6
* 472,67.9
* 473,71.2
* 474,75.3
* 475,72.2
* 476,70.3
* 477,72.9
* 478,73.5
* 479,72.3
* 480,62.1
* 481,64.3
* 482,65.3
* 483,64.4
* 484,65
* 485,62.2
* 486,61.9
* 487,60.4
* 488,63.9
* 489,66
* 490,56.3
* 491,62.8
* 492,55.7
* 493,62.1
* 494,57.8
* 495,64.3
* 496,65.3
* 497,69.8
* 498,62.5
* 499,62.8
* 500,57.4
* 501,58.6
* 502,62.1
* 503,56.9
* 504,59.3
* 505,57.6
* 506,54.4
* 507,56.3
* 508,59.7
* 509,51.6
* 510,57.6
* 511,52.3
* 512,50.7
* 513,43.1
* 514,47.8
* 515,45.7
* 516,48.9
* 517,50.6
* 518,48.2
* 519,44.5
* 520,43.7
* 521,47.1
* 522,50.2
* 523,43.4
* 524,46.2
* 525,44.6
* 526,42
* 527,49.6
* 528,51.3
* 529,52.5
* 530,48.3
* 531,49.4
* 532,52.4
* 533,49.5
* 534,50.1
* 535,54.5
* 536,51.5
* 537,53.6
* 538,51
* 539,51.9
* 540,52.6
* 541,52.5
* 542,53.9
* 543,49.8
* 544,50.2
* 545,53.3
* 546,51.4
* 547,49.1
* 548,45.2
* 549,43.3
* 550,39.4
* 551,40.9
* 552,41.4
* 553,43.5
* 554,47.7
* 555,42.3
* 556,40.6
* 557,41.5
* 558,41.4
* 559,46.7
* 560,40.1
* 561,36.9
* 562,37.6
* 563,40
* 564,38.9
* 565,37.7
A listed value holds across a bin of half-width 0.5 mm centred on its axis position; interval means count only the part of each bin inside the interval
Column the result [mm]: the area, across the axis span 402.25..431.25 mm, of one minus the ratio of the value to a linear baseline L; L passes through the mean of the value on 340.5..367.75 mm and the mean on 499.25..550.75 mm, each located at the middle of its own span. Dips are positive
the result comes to -4.6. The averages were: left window 49.7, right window 50.7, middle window 57.9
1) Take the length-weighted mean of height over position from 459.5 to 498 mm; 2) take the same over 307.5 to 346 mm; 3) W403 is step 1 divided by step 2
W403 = 1.7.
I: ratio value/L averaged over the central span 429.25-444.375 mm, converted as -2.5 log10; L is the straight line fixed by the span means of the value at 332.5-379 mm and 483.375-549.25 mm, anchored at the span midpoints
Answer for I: -0.221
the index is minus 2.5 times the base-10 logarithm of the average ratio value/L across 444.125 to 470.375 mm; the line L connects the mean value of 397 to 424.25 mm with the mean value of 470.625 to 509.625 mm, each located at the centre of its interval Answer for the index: -0.143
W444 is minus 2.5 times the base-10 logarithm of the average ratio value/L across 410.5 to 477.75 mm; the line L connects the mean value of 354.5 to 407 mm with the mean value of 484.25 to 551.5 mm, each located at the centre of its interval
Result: -0.19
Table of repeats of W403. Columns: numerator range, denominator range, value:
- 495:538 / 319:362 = 1.16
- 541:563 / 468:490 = 0.66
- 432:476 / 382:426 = 1.16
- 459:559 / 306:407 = 1.16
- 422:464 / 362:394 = 1.19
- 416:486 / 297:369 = 1.53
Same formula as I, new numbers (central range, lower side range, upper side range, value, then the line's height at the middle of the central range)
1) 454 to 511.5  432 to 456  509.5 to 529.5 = -0.168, 56.2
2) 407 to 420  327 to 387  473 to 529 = -0.097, 52.8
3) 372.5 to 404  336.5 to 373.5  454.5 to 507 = -0.067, 54.2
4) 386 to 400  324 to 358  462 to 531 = -0.227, 50.6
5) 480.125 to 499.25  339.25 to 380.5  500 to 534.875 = -0.229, 50.8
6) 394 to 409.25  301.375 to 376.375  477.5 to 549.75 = -0.240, 48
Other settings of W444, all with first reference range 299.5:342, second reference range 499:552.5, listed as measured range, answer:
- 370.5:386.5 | -0.25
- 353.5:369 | -0.23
